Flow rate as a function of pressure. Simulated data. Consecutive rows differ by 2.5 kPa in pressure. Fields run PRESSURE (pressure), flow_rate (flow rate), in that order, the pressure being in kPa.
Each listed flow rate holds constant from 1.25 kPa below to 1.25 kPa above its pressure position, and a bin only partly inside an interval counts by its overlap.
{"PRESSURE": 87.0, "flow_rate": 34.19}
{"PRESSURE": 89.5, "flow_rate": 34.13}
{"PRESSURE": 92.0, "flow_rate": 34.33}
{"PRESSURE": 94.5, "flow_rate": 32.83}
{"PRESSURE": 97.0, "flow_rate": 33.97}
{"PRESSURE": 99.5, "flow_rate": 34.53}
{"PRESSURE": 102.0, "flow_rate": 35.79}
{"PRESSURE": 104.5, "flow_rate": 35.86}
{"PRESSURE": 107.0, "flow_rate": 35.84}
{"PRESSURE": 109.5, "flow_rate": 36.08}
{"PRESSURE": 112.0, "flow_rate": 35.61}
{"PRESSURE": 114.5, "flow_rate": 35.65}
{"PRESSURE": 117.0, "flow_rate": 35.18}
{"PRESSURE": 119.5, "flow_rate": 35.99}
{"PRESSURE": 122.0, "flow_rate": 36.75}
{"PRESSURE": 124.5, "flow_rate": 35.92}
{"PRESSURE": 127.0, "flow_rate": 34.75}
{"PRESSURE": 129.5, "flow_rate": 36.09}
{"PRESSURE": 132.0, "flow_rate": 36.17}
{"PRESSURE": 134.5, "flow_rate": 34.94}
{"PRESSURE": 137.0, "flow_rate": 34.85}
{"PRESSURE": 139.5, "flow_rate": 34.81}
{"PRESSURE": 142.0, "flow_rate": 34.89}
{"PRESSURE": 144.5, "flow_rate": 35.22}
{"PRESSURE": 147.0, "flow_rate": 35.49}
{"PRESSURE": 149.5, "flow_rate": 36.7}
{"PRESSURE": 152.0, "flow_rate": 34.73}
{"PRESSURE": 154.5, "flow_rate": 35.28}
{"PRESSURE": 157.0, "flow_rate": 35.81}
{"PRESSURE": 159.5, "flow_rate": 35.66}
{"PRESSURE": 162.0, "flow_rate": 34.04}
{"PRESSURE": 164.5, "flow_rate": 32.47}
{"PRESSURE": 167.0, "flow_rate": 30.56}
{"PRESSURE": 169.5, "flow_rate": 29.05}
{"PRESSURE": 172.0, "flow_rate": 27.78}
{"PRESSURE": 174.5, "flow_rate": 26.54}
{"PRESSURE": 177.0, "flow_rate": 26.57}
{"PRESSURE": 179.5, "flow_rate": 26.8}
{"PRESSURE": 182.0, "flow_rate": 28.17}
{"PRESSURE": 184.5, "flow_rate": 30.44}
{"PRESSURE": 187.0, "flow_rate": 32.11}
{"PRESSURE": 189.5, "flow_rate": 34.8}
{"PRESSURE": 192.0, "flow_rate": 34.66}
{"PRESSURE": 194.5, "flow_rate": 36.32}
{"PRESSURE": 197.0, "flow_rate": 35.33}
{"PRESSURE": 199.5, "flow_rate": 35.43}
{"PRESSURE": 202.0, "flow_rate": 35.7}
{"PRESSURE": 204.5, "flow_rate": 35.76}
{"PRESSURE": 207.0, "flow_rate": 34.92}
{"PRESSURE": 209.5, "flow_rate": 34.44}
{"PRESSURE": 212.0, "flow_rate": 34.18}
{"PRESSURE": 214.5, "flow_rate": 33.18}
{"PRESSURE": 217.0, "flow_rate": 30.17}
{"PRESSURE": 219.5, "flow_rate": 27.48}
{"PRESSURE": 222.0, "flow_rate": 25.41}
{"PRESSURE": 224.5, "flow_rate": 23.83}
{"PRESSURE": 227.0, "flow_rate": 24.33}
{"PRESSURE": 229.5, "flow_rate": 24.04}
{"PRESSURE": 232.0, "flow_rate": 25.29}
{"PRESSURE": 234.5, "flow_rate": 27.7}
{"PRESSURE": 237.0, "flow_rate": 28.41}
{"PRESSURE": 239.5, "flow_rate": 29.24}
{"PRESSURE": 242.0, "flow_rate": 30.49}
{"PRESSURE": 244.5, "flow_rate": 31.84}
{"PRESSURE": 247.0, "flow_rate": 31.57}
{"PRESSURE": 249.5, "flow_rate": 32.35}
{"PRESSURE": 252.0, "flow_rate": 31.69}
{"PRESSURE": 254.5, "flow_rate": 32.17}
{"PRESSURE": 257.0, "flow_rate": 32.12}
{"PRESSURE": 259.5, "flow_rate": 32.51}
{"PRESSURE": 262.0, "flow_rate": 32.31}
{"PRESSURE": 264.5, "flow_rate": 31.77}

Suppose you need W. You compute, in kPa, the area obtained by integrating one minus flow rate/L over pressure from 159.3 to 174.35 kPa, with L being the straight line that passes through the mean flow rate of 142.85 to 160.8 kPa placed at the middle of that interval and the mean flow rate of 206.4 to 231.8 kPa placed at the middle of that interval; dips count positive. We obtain 1.4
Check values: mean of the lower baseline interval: 35.5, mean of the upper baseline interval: 28.9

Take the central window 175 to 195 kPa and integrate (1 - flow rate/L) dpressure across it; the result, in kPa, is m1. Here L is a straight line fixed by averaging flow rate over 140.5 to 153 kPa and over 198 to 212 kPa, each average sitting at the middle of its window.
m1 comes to 2.5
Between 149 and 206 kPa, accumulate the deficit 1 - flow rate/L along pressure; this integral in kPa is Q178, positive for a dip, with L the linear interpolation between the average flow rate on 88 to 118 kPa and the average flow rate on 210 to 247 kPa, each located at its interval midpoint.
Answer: -2.8 kPa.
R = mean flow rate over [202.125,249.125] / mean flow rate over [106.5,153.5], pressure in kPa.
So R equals 0.84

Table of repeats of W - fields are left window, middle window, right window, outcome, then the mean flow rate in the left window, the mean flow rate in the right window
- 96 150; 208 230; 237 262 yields 2.5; 35.5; 31.4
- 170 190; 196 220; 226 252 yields -4.2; 28.9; 28.7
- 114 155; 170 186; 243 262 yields 3.0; 35.5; 32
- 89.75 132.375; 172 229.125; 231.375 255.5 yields 1.5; 35.3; 30.2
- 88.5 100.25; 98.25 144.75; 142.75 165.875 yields -1.5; 33.9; 35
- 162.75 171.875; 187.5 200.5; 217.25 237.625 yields -3.0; 30.5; 25.9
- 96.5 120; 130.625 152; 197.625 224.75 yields -0.6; 35.5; 32.2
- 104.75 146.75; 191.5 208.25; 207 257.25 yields -2.2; 35.6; 29.6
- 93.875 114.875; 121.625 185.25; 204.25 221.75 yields 1.6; 35.2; 32.3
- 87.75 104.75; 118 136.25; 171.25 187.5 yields -2.1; 34.4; 28.2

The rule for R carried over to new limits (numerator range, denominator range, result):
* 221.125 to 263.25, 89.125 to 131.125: 0.83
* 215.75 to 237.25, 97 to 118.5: 0.74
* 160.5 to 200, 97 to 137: 0.88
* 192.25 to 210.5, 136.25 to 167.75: 1.02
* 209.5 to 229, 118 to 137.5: 0.80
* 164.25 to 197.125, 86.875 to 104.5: 0.89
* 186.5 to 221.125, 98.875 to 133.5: 0.95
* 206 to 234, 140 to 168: 0.83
